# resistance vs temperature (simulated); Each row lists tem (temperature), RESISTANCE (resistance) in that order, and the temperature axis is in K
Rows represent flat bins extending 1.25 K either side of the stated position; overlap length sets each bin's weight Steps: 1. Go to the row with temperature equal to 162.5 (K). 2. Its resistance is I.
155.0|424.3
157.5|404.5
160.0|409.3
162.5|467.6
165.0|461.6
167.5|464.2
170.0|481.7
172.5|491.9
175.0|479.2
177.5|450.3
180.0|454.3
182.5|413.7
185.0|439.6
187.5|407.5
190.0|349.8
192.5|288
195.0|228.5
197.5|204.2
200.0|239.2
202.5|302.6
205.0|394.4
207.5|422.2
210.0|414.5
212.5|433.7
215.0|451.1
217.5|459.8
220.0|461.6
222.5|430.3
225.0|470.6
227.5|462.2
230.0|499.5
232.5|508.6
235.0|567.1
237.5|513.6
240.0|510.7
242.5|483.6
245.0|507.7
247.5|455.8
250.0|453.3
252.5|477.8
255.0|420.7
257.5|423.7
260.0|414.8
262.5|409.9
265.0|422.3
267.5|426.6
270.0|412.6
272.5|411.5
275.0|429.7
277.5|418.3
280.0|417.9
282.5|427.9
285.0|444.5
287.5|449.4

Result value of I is 467.6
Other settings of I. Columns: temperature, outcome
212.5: 433.7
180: 454.3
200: 239.2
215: 451.1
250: 453.3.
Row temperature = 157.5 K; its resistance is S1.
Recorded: 404.5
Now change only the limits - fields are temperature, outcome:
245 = 507.7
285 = 444.5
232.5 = 508.6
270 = 412.6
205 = 394.4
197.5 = 204.2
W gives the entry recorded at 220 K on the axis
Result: 461.6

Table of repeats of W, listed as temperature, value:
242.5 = 483.6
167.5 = 464.2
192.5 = 288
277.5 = 418.3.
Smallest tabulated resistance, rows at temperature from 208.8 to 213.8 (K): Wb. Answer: 414.5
